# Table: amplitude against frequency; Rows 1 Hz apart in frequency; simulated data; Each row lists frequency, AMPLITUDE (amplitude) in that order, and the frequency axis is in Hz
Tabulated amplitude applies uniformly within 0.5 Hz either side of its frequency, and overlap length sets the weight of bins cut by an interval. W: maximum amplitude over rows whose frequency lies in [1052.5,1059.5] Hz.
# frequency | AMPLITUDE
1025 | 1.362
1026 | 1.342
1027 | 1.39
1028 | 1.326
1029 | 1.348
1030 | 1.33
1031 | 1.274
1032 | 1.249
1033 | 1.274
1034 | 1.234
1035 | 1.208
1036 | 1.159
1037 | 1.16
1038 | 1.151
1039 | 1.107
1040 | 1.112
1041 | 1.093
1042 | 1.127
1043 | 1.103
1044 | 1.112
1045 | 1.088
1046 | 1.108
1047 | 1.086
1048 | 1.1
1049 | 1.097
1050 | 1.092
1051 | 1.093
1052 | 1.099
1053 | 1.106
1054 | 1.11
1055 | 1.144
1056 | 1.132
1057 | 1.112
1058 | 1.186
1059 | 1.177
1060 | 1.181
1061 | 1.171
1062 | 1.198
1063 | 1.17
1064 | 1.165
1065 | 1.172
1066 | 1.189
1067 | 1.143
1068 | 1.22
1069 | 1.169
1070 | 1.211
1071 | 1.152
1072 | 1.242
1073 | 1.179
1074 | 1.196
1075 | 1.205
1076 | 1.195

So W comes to 1.186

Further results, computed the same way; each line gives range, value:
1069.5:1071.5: 1.211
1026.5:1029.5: 1.39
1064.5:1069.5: 1.22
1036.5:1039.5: 1.16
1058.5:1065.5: 1.198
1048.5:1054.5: 1.11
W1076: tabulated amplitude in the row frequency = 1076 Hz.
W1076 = 1.195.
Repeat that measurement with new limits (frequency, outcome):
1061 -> 1.171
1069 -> 1.169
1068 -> 1.22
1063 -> 1.17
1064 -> 1.165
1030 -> 1.33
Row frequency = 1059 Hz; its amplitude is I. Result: 1.177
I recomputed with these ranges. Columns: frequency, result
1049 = 1.097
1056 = 1.132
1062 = 1.198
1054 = 1.11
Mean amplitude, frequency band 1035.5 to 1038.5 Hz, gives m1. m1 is 1.16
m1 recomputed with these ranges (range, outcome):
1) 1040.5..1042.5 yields 1.11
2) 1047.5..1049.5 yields 1.1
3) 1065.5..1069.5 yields 1.18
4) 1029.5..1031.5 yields 1.3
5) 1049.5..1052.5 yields 1.09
